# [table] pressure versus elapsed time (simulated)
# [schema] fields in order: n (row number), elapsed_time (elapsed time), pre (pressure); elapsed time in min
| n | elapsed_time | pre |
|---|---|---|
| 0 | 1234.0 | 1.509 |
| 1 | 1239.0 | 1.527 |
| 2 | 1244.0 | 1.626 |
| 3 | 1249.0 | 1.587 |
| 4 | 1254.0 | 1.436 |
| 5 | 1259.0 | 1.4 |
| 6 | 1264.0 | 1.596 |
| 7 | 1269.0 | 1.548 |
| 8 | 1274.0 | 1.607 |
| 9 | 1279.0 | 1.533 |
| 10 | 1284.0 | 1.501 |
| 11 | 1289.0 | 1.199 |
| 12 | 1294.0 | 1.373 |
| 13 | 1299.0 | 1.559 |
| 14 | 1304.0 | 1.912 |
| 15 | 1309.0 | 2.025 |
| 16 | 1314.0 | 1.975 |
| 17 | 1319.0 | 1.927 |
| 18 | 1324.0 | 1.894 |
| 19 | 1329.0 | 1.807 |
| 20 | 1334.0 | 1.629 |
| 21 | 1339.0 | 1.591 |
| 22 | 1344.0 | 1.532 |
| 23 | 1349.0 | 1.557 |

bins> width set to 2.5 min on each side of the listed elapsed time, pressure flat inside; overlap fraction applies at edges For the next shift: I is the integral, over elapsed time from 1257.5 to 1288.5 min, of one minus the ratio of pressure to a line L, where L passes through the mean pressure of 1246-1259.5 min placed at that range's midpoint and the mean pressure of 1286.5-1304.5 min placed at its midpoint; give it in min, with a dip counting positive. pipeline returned -0.7 min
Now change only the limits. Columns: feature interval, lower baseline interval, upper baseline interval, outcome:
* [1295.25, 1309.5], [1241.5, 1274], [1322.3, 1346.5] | -1.2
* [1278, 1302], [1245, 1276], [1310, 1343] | 3.1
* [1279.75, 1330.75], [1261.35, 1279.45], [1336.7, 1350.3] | -4.6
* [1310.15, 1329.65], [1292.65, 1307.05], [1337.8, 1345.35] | -3.8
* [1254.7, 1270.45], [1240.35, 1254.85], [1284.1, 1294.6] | -0.3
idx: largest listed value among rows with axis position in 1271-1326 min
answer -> 2.025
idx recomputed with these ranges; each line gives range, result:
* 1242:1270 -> 1.626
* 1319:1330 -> 1.927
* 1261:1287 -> 1.607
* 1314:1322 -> 1.975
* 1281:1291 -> 1.501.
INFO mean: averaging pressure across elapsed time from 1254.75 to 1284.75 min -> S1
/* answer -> 1.53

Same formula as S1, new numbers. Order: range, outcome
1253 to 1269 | 1.49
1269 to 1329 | 1.68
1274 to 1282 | 1.55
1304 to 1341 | 1.84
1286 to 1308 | 1.55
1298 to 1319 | 1.9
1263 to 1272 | 1.57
